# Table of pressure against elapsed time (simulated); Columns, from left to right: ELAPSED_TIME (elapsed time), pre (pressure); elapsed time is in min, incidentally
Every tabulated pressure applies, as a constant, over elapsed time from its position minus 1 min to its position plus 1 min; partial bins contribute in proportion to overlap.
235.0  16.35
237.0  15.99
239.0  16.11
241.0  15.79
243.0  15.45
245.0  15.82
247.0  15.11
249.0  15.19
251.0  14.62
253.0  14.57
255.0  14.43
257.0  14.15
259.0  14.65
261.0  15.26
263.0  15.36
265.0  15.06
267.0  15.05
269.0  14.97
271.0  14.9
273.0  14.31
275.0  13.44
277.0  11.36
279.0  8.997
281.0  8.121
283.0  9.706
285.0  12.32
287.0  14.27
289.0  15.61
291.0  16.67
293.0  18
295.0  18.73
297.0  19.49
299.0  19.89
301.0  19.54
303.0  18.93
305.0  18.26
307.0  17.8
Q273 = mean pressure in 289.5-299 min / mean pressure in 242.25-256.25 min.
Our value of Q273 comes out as 1.22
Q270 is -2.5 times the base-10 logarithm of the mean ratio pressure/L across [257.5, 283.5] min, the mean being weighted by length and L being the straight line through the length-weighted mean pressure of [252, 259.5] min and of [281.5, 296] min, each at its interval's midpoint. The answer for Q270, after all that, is 0.10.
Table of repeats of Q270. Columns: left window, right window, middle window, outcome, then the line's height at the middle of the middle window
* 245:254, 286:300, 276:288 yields 0.49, 16.9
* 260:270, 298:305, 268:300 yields 0.20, 17.3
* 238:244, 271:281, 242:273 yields -0.08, 14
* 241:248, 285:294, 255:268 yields 0.05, 15.6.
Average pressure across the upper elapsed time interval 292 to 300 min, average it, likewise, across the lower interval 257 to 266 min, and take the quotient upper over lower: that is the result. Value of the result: 1.3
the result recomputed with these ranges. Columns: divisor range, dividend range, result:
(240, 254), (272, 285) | 0.73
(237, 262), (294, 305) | 1.27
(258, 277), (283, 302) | 1.15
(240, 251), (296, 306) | 1.25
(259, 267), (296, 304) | 1.29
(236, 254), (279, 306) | 1.03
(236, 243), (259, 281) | 0.86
